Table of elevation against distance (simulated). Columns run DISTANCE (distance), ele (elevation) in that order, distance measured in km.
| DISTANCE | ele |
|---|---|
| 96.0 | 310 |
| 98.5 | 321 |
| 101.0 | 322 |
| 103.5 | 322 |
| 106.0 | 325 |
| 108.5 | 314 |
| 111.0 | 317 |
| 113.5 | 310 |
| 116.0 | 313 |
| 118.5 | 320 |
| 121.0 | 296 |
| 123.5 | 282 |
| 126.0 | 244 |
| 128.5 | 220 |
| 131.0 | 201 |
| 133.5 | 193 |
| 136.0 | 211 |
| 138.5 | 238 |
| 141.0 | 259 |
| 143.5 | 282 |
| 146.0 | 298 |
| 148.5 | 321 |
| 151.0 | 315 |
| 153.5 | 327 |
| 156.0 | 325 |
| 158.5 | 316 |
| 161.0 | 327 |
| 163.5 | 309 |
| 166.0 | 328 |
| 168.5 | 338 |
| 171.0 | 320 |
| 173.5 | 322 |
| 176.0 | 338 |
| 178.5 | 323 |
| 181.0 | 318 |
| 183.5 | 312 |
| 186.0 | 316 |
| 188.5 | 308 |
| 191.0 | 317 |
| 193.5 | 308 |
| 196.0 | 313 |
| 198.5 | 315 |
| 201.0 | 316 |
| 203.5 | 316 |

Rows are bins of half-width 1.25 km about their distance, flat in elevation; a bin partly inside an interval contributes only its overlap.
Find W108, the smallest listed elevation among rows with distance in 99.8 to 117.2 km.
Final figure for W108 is 310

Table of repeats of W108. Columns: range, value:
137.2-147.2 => 238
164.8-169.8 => 328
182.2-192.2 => 308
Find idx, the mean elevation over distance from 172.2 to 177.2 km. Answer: 330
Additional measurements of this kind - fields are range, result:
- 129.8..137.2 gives 202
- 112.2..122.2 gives 310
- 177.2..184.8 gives 318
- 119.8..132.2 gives 249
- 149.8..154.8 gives 321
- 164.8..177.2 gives 329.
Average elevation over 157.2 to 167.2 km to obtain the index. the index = 320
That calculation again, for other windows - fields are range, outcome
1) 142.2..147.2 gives 290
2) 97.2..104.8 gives 322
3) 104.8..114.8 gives 316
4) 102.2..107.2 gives 323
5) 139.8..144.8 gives 271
